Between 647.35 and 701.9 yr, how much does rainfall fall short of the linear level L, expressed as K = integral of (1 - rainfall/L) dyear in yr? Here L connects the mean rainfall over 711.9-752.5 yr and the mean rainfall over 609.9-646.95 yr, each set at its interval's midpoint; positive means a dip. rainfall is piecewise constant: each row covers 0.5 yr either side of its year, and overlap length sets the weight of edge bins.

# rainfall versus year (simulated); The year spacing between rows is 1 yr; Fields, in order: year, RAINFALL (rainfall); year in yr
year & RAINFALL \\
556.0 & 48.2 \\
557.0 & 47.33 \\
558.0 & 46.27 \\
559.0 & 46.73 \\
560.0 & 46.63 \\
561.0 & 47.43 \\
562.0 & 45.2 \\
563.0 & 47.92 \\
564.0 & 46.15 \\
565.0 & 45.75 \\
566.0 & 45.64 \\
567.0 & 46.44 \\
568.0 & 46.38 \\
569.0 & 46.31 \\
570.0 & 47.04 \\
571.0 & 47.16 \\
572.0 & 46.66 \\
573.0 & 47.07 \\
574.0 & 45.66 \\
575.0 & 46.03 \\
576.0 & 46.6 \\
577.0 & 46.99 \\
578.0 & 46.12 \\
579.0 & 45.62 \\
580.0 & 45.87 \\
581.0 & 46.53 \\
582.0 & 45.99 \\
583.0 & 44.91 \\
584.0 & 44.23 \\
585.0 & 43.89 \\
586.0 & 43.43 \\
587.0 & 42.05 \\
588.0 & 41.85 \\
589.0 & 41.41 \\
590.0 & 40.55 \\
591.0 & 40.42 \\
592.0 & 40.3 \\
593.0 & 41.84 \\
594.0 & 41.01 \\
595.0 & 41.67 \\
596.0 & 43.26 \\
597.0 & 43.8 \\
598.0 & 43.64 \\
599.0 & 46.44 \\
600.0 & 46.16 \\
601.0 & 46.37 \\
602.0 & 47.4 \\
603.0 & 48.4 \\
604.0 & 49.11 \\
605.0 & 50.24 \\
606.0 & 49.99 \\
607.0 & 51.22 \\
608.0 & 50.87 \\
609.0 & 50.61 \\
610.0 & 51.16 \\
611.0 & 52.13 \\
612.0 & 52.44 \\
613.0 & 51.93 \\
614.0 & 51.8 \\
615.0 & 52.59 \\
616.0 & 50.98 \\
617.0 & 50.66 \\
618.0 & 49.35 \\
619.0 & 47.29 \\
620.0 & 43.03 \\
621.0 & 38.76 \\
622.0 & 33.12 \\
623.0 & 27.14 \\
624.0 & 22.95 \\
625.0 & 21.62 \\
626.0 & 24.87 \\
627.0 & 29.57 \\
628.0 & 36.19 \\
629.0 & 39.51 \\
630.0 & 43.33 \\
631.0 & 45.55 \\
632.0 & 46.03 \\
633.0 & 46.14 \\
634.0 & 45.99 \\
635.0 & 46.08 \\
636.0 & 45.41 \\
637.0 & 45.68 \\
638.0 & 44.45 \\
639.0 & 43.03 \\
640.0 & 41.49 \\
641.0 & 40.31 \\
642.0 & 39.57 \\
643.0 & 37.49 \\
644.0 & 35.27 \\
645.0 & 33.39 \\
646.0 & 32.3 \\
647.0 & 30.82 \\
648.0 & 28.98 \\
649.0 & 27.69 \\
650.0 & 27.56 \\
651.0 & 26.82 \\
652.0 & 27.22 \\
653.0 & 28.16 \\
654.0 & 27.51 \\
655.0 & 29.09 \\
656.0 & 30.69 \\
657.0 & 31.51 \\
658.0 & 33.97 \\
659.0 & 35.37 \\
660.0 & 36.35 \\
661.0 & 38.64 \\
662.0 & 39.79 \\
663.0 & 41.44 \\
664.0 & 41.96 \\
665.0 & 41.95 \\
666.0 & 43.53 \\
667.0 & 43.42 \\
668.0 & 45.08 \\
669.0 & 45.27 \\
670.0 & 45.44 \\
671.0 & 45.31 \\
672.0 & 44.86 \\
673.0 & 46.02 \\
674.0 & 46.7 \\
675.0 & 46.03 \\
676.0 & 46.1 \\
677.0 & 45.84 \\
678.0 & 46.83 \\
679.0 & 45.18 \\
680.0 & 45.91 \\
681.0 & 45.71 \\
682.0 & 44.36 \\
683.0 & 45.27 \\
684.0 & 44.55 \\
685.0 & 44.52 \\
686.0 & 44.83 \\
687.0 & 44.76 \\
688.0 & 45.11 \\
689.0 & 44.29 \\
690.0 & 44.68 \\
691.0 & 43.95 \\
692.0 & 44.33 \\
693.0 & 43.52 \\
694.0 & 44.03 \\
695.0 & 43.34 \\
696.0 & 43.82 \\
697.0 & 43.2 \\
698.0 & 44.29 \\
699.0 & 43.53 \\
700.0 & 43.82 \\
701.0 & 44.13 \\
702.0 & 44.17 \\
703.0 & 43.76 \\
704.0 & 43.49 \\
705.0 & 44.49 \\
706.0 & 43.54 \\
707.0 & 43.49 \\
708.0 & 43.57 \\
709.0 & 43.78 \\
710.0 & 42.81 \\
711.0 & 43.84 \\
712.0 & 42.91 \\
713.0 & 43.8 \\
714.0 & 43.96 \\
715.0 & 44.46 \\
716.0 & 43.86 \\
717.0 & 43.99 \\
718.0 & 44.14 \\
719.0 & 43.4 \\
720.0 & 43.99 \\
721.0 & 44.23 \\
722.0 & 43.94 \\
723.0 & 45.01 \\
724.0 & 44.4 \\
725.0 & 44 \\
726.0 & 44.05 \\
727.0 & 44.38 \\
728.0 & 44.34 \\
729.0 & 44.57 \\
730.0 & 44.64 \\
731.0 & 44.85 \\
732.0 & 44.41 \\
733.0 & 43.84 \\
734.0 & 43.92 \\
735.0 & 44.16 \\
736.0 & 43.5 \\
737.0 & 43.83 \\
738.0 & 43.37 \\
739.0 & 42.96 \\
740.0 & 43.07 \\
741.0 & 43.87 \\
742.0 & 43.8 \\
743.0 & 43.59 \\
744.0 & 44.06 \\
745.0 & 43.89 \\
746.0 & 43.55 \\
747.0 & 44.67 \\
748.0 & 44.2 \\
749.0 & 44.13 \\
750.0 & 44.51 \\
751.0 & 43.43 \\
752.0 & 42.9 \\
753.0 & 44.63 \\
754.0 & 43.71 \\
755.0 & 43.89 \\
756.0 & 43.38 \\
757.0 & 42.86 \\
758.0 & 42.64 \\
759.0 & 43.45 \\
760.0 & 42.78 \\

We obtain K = 2.2 yr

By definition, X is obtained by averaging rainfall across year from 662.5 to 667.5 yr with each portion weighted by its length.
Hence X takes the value 42.5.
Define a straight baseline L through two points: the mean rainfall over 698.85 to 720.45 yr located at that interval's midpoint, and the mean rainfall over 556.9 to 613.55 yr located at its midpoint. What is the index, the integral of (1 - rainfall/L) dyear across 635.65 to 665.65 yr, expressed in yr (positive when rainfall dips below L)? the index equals 6.3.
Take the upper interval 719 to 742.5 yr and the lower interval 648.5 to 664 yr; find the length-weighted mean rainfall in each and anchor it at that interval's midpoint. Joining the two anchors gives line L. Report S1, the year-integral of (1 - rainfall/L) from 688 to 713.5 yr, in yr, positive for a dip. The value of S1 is -2.9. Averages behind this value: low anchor 32.4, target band 43.8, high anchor 44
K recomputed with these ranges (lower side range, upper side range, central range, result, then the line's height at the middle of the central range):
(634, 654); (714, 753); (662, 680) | -2.95 yr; 38.4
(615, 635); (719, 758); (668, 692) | -2.06 yr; 41.7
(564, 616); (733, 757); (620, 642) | 3.41 yr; 45.7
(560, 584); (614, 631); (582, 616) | -3.41 yr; 42.3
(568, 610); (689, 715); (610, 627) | 1.24 yr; 45.1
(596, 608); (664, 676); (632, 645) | 1.05 yr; 46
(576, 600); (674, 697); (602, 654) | 3.88 yr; 44.2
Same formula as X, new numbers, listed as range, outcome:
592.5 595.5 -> 41.5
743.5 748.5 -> 44.1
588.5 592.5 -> 40.7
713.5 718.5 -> 44.1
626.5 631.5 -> 38.8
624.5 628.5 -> 28.1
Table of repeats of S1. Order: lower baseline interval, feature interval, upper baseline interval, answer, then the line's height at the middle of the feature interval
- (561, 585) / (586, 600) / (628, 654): 0.4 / 43.7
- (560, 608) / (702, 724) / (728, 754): 0.2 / 44.2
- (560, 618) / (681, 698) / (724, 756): 0.2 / 44.8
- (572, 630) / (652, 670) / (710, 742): 2.8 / 44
